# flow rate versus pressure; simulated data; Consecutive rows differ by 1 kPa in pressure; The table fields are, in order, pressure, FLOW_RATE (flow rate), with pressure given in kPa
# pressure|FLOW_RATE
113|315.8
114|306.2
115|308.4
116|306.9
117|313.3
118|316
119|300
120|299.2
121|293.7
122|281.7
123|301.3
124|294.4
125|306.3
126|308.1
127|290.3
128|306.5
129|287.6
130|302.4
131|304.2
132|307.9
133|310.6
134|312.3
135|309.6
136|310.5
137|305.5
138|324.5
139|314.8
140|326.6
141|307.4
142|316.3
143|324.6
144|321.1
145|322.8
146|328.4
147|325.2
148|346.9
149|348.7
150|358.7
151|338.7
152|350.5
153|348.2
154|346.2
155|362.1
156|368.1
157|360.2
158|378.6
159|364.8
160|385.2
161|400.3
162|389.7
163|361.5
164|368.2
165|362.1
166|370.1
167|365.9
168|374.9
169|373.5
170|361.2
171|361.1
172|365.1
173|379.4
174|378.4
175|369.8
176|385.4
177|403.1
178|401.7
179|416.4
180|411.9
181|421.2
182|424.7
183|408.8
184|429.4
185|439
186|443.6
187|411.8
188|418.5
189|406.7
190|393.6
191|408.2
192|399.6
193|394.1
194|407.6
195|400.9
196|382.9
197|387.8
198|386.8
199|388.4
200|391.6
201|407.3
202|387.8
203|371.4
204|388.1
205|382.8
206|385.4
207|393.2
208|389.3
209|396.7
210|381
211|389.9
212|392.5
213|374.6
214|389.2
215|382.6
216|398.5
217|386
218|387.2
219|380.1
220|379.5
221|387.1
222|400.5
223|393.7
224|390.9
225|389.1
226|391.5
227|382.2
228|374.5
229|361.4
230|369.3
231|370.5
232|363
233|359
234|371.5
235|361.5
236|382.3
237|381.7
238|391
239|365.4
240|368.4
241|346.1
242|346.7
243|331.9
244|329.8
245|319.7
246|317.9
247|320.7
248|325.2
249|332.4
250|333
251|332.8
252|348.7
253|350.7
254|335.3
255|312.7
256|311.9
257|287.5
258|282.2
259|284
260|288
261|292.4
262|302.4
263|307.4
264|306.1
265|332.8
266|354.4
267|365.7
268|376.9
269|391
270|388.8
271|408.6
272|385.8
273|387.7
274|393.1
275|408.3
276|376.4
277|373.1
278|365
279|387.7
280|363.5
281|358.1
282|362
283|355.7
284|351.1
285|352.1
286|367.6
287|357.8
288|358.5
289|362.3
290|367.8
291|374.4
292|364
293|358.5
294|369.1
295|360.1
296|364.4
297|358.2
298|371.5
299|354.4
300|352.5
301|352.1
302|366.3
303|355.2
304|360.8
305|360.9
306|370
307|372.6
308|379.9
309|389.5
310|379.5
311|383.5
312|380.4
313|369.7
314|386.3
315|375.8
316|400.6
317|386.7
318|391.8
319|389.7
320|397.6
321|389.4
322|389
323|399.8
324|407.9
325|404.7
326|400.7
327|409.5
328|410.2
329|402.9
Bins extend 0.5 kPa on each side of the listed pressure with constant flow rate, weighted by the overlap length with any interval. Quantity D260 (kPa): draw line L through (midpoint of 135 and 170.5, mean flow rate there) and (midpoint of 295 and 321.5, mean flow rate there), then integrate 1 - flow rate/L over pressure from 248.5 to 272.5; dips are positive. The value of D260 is 2.1 kPa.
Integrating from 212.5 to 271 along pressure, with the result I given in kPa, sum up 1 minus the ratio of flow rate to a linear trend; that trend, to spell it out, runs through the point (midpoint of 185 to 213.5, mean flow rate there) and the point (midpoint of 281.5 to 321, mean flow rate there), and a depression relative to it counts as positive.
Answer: 4.8 kPa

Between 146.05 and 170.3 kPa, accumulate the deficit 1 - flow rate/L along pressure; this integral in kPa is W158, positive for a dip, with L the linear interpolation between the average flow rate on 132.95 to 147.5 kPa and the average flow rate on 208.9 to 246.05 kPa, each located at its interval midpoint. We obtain -2.4 kPa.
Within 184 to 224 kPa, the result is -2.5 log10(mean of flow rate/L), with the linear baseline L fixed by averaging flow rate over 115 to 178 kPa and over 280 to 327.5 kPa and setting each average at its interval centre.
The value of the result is -0.13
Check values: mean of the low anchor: 337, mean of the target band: 395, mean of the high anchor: 374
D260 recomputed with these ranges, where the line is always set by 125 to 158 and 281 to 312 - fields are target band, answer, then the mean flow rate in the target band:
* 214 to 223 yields -1.1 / 388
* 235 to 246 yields -0.1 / 355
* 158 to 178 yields -2.6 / 375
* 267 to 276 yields -0.8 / 390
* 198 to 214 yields -2.2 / 388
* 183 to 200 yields -3.4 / 406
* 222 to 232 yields -1.0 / 380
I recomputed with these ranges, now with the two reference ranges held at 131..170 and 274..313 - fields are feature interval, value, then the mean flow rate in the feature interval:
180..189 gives -1.88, 423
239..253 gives 0.90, 337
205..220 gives -1.39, 387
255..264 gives 1.63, 296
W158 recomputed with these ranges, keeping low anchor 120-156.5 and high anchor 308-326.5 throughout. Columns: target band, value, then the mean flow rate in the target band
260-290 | 1.0 kPa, 361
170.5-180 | -1.5 kPa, 386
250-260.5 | 1.5 kPa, 314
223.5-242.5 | -0.8 kPa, 372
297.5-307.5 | 0.6 kPa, 362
